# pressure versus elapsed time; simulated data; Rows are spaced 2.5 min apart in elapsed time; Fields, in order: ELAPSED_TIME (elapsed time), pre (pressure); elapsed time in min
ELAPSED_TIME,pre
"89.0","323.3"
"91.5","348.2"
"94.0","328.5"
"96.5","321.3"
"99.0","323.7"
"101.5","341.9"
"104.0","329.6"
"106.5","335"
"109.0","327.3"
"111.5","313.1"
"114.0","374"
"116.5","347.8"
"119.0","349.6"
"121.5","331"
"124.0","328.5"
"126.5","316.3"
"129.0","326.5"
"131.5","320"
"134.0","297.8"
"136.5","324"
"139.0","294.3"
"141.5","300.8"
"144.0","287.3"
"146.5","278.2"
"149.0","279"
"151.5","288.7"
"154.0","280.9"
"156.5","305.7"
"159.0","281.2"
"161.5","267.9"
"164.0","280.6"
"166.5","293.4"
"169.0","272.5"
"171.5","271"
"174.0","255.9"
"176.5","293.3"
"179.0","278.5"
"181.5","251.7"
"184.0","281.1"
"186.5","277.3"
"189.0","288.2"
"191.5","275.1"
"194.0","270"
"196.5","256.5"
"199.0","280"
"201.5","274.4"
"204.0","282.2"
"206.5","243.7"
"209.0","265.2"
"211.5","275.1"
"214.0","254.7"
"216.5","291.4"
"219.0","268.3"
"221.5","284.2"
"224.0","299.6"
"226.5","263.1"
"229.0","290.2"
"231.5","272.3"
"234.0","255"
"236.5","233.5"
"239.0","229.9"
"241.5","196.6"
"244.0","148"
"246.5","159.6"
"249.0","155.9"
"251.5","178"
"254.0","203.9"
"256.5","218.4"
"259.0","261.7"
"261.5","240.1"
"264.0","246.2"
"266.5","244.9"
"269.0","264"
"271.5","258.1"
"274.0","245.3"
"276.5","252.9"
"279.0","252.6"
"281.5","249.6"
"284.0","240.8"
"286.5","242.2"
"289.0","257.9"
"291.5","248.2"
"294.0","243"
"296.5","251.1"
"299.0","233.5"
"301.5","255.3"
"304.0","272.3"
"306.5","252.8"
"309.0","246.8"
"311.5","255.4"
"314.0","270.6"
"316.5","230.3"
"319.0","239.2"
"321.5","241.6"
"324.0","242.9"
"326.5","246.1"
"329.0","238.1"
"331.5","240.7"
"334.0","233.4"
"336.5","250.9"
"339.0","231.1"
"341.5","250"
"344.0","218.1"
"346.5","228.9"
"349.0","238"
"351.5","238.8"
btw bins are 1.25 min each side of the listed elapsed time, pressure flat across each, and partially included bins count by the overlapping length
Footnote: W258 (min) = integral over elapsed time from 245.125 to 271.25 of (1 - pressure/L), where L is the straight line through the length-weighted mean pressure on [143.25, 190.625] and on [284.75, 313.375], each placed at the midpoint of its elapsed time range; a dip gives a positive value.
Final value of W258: 4.1 min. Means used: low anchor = 279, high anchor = 251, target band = 219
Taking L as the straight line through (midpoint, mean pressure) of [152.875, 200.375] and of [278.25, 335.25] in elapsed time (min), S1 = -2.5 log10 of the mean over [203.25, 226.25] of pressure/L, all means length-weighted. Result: -0.020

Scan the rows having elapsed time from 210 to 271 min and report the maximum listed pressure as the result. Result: 299.6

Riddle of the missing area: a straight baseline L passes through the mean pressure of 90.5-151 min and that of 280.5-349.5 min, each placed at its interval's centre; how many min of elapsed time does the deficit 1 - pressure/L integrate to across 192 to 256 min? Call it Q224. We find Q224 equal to 8.2 min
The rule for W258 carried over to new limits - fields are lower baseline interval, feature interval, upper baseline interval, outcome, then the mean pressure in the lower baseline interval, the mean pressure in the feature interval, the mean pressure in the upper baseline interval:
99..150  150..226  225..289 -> 0.46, 320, 276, 233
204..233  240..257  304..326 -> 5.55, 274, 179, 249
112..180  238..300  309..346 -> 7.49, 301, 229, 242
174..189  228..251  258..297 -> 4.13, 276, 214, 250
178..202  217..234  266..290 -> -0.91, 273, 278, 251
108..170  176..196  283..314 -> 1.02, 307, 276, 251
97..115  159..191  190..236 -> 1.91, 334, 276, 272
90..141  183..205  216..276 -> -0.19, 328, 276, 237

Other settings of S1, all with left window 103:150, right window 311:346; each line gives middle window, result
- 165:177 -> 0.097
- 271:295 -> 0.043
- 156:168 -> 0.078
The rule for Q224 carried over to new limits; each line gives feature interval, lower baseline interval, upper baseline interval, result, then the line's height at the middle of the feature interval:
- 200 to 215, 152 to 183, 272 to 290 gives 0.1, 268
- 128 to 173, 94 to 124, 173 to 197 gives 1.5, 301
